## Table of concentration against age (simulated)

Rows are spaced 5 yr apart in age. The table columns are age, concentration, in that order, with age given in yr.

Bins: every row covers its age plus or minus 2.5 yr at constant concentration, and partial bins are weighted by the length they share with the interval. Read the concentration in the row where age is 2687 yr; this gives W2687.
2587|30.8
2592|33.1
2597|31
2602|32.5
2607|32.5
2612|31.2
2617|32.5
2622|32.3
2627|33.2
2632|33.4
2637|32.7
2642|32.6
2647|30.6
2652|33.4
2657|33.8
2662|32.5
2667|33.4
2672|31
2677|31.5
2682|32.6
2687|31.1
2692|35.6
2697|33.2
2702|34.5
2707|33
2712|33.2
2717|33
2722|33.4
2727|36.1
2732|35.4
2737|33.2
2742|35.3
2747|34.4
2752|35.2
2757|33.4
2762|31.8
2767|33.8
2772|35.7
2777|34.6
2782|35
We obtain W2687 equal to 31.1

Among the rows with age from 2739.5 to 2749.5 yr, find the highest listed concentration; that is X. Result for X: 35.3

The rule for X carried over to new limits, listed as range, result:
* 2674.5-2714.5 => 35.6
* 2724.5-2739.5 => 36.1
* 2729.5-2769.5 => 35.4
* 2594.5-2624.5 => 32.5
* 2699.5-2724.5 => 34.5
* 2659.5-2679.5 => 33.4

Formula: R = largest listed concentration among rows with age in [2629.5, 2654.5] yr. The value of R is 33.4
